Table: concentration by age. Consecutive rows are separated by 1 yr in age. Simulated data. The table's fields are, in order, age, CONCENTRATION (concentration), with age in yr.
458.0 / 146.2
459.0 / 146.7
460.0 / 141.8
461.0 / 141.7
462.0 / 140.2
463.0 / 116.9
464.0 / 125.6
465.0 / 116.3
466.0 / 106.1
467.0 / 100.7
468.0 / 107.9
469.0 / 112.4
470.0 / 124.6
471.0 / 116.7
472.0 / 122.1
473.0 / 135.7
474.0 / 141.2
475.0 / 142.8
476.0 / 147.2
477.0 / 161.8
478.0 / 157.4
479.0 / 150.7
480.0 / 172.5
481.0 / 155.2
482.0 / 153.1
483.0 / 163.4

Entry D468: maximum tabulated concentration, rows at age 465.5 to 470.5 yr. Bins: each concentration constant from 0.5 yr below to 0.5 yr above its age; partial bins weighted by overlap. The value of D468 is 124.6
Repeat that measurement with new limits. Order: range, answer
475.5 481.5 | 172.5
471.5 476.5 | 147.2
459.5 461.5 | 141.8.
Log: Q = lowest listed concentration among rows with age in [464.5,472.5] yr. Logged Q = 100.7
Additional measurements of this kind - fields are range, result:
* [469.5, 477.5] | 116.7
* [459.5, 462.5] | 140.2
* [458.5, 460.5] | 141.8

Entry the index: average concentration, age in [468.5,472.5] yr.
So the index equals 119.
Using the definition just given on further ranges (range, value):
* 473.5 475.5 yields 142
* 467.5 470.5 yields 115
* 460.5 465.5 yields 128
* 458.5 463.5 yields 137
